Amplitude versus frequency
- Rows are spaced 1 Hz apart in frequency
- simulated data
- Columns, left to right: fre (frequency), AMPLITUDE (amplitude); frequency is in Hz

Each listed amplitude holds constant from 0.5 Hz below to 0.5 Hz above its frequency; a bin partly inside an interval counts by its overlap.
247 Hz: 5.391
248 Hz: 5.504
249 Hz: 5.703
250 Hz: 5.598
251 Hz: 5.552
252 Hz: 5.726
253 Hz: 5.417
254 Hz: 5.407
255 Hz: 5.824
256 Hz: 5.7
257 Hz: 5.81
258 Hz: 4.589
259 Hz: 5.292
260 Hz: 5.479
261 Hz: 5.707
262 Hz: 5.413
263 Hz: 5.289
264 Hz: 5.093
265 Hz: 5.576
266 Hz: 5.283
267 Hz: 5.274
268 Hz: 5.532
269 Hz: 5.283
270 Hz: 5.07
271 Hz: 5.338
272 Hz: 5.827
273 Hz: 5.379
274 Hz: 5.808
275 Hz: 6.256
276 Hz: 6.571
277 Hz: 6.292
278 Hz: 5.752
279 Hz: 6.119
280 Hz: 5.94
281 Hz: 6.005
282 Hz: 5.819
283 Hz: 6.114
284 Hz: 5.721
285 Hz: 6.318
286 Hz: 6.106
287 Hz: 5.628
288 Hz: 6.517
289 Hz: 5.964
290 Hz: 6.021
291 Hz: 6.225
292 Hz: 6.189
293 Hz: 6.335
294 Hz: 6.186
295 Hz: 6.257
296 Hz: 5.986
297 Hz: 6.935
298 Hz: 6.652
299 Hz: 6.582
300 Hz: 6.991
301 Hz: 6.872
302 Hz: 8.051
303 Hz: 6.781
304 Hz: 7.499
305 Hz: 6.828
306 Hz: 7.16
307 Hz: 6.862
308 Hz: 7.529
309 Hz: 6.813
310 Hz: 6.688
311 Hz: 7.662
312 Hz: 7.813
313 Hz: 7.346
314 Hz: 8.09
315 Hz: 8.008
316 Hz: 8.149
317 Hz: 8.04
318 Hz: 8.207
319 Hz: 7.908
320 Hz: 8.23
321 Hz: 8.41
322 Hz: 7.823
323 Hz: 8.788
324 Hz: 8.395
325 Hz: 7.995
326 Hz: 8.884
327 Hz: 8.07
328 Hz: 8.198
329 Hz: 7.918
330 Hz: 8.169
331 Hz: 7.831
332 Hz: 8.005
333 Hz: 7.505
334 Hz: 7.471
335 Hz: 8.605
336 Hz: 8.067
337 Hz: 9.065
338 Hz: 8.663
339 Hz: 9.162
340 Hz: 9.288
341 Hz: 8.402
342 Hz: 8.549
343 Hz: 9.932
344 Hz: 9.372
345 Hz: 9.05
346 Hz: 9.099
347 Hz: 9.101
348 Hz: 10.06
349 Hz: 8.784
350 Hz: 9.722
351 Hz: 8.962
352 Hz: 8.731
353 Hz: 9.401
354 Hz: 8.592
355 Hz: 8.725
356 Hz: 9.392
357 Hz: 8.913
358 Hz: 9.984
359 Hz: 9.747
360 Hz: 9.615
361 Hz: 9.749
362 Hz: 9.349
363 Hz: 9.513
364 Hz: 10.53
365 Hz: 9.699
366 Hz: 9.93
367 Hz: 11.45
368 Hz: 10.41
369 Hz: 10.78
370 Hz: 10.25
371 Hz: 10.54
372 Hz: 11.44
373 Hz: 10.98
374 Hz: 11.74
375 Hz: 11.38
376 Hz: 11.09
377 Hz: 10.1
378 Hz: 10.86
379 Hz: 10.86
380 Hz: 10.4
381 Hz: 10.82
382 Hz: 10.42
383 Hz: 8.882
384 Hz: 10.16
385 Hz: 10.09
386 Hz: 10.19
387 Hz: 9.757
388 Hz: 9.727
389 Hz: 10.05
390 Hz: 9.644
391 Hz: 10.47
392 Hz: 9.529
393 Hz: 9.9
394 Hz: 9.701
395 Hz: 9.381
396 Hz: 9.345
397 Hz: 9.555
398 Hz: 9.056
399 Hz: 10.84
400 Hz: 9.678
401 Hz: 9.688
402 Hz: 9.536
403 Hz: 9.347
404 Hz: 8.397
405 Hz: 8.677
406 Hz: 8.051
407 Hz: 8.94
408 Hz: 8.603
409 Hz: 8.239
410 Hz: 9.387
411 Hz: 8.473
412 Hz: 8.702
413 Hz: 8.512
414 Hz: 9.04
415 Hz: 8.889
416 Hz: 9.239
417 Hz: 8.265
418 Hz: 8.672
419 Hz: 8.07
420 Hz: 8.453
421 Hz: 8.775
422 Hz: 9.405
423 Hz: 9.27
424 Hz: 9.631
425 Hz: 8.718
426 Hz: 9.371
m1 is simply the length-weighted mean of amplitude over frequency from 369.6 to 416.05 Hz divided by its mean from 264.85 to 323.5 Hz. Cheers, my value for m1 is 1.5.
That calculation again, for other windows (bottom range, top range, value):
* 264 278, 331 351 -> 1.56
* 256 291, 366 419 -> 1.71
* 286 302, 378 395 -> 1.57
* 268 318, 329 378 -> 1.45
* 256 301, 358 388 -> 1.76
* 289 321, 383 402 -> 1.37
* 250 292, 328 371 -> 1.61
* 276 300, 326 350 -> 1.40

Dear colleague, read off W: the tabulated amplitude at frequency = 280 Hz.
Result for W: 5.94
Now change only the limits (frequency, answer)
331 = 7.831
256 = 5.7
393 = 9.9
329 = 7.918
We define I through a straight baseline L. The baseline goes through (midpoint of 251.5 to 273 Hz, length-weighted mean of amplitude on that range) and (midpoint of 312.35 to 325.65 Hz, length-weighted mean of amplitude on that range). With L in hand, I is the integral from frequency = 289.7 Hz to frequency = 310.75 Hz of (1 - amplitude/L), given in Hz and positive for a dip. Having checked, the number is 1.4 Hz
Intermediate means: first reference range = 5.42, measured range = 6.75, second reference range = 8.11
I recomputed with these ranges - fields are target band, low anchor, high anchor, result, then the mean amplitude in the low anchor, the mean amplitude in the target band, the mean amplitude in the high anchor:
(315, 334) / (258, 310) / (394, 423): -2.9 Hz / 6.12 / 8.12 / 8.99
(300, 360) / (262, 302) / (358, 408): -3.3 Hz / 6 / 8.33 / 9.99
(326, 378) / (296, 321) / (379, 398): -3.7 Hz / 7.4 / 9.4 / 9.89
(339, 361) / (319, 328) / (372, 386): 0.4 Hz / 8.29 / 9.22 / 10.6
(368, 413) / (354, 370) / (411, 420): -3.1 Hz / 9.83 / 9.85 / 8.65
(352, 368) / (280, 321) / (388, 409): -2.3 Hz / 6.88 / 9.63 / 9.4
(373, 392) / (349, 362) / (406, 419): -2.9 Hz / 9.28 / 10.4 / 8.69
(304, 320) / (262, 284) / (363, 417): -1.1 Hz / 5.69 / 7.56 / 9.82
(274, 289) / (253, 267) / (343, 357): 0.6 Hz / 5.41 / 6.07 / 9.17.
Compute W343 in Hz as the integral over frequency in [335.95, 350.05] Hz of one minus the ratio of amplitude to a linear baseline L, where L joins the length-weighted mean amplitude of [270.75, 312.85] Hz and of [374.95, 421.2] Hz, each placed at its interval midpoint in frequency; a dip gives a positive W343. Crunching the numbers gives -2.1 Hz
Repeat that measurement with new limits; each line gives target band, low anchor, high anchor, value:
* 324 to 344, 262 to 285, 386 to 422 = -3.05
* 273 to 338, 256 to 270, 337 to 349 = 1.99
